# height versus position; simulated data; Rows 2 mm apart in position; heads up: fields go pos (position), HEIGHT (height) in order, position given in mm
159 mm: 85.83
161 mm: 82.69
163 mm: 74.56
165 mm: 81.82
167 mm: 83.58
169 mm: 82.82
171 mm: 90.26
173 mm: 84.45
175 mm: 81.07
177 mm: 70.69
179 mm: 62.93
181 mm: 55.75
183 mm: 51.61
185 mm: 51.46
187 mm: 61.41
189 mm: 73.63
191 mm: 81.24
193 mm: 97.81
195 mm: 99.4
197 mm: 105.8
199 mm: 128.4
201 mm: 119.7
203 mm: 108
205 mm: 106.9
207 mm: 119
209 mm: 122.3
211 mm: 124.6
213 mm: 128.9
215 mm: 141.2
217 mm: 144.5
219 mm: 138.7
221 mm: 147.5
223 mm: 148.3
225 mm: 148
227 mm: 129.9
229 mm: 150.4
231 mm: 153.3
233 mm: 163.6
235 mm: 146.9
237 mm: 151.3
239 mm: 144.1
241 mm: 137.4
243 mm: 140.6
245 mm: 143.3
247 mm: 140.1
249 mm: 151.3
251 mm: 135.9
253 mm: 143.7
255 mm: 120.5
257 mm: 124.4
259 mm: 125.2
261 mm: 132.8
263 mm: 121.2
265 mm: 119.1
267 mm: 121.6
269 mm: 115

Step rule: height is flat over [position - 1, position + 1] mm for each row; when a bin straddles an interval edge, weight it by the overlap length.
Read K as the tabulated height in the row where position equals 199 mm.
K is 128.4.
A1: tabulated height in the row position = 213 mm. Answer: 128.9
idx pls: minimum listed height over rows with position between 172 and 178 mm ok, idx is 70.69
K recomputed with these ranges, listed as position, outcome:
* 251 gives 135.9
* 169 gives 82.82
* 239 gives 144.1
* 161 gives 82.69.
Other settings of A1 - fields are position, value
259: 125.2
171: 90.26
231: 153.3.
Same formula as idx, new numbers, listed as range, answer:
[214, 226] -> 138.7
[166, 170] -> 82.82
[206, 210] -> 119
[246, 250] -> 140.1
